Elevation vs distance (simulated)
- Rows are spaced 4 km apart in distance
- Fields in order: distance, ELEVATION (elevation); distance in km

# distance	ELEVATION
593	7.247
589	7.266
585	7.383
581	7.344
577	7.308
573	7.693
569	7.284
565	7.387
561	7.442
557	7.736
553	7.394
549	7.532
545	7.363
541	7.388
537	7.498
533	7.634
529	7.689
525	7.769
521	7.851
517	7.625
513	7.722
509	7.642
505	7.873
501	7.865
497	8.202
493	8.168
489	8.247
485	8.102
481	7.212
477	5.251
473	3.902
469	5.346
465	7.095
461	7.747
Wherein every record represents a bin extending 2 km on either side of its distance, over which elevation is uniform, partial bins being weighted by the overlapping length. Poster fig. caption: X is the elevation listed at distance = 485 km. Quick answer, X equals 8.102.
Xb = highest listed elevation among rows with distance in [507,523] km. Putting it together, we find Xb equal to 7.851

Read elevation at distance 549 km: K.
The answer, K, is 7.532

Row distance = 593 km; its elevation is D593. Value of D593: 7.247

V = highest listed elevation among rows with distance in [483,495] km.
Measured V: 8.247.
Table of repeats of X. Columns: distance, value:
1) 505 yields 7.873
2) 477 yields 5.251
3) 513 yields 7.722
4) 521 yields 7.851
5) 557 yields 7.736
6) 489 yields 8.247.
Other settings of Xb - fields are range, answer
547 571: 7.736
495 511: 8.202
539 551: 7.532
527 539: 7.689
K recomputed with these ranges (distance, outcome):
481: 7.212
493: 8.168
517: 7.625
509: 7.642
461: 7.747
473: 3.902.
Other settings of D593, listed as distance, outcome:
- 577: 7.308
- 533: 7.634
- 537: 7.498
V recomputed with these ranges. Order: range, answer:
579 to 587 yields 7.383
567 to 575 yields 7.693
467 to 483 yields 7.212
